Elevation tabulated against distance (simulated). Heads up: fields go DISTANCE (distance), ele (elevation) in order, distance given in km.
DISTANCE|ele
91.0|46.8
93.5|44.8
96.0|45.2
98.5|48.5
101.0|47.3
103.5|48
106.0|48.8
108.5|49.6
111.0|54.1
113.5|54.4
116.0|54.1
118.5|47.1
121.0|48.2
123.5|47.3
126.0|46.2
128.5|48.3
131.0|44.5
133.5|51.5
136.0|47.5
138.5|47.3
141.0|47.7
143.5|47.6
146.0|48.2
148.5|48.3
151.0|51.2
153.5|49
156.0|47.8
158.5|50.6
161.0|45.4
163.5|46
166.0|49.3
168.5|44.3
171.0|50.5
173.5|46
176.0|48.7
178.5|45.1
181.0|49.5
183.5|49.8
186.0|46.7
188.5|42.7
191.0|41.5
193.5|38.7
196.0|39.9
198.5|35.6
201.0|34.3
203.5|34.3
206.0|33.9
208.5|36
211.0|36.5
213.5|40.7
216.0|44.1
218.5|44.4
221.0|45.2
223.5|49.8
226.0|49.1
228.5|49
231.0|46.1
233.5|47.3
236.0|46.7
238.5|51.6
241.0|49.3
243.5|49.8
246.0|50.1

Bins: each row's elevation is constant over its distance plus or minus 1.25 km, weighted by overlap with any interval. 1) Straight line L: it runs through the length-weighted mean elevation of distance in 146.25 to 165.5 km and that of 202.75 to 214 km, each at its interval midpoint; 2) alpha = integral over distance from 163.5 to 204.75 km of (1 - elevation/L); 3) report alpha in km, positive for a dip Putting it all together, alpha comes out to -1.7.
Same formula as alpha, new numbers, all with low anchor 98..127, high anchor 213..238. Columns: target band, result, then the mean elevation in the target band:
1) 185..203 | 3.0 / 39.6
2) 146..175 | 0.1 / 48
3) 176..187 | 0.0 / 47.9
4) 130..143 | 0.3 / 47.8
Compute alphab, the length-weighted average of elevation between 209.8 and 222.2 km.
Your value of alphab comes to 42.2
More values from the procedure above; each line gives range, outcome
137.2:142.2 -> 47.5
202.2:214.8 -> 36.3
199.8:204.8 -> 34.3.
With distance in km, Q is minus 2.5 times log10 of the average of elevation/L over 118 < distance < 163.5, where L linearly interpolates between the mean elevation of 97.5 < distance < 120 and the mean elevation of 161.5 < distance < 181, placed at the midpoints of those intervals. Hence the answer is 0.02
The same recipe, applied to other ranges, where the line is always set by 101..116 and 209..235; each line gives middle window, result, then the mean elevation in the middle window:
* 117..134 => 0.056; 47.5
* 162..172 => 0.010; 47.4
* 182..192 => 0.034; 45.4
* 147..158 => -0.012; 49.2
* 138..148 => 0.030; 47.8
